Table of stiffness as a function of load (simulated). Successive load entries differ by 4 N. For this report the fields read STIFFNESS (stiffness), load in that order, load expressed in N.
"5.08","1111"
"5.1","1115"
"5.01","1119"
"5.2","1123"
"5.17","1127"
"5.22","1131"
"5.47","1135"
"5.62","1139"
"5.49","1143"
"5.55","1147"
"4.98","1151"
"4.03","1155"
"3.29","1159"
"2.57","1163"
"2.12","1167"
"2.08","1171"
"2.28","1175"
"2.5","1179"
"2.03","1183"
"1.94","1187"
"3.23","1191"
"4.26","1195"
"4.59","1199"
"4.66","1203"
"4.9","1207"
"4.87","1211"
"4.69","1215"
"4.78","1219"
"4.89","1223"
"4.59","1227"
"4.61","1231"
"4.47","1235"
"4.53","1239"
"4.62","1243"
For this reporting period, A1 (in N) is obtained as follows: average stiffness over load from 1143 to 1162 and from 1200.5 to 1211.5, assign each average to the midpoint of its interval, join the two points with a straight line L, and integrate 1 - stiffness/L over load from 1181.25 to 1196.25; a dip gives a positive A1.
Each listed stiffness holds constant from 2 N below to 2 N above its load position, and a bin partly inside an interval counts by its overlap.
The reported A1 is 6.0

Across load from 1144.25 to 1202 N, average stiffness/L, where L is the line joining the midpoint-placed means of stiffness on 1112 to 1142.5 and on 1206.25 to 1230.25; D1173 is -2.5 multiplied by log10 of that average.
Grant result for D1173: 0.46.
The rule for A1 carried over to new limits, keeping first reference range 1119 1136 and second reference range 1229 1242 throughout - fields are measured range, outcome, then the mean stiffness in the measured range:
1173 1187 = 7.6 N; 2.22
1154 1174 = 9.1 N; 2.73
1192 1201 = 0.9 N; 4.29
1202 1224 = -0.5 N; 4.8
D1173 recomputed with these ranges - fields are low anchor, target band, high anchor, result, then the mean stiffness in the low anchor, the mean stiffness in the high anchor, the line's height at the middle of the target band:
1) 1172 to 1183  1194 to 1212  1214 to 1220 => -0.21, 2.3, 4.74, 3.87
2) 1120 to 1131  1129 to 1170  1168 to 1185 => -0.14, 5.18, 2.22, 3.78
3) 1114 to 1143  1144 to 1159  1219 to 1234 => 0.10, 5.28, 4.69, 5.14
